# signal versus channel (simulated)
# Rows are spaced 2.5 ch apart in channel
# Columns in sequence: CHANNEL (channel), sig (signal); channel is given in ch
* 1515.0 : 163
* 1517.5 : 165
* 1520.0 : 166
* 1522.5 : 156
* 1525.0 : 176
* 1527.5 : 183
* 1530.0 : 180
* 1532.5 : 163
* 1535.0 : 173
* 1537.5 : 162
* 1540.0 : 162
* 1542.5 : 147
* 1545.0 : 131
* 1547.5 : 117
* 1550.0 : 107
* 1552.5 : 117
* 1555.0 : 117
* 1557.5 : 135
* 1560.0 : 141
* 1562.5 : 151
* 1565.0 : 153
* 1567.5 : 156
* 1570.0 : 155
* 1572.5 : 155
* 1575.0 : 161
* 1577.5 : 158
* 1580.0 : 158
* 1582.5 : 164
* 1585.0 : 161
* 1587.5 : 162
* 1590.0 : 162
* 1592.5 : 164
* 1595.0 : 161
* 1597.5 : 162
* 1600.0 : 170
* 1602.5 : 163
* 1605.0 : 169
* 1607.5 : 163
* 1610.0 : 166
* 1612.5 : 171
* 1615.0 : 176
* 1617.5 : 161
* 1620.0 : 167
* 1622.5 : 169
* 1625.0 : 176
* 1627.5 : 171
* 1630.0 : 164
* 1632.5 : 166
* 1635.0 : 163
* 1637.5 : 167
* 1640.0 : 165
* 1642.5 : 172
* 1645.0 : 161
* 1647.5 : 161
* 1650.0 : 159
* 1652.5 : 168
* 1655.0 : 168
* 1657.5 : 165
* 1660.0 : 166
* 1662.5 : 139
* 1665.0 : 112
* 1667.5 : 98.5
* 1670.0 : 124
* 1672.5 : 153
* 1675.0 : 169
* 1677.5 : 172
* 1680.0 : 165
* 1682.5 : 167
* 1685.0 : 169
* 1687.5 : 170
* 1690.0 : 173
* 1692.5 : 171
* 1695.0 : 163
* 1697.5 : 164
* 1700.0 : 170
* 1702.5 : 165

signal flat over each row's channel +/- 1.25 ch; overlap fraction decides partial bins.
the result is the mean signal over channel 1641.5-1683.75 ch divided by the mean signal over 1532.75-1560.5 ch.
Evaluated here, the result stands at 1.12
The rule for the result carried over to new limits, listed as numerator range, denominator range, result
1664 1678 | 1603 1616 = 0.81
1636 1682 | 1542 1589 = 1.07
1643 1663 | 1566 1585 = 1.02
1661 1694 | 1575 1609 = 0.94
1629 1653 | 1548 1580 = 1.16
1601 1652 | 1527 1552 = 1.11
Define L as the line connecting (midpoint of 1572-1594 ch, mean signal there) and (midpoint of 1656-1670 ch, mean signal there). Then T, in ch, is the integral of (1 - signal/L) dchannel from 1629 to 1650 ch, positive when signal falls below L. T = -3.17 ch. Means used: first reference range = 161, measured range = 165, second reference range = 136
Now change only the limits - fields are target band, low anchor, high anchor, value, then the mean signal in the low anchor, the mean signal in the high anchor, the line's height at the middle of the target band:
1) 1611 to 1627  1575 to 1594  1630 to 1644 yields -0.5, 161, 166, 165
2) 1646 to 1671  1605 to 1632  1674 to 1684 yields 3.2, 168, 168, 168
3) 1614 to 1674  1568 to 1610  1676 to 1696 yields 2.8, 162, 169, 166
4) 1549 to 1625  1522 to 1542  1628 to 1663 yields 4.6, 169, 164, 167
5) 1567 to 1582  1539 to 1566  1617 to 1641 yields -1.5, 134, 167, 143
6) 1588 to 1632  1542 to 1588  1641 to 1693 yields -4.9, 144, 157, 150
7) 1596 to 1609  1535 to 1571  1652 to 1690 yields -1.7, 140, 154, 146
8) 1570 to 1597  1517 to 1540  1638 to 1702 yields 0.8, 169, 159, 165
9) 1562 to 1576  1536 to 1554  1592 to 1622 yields -0.8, 135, 166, 147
